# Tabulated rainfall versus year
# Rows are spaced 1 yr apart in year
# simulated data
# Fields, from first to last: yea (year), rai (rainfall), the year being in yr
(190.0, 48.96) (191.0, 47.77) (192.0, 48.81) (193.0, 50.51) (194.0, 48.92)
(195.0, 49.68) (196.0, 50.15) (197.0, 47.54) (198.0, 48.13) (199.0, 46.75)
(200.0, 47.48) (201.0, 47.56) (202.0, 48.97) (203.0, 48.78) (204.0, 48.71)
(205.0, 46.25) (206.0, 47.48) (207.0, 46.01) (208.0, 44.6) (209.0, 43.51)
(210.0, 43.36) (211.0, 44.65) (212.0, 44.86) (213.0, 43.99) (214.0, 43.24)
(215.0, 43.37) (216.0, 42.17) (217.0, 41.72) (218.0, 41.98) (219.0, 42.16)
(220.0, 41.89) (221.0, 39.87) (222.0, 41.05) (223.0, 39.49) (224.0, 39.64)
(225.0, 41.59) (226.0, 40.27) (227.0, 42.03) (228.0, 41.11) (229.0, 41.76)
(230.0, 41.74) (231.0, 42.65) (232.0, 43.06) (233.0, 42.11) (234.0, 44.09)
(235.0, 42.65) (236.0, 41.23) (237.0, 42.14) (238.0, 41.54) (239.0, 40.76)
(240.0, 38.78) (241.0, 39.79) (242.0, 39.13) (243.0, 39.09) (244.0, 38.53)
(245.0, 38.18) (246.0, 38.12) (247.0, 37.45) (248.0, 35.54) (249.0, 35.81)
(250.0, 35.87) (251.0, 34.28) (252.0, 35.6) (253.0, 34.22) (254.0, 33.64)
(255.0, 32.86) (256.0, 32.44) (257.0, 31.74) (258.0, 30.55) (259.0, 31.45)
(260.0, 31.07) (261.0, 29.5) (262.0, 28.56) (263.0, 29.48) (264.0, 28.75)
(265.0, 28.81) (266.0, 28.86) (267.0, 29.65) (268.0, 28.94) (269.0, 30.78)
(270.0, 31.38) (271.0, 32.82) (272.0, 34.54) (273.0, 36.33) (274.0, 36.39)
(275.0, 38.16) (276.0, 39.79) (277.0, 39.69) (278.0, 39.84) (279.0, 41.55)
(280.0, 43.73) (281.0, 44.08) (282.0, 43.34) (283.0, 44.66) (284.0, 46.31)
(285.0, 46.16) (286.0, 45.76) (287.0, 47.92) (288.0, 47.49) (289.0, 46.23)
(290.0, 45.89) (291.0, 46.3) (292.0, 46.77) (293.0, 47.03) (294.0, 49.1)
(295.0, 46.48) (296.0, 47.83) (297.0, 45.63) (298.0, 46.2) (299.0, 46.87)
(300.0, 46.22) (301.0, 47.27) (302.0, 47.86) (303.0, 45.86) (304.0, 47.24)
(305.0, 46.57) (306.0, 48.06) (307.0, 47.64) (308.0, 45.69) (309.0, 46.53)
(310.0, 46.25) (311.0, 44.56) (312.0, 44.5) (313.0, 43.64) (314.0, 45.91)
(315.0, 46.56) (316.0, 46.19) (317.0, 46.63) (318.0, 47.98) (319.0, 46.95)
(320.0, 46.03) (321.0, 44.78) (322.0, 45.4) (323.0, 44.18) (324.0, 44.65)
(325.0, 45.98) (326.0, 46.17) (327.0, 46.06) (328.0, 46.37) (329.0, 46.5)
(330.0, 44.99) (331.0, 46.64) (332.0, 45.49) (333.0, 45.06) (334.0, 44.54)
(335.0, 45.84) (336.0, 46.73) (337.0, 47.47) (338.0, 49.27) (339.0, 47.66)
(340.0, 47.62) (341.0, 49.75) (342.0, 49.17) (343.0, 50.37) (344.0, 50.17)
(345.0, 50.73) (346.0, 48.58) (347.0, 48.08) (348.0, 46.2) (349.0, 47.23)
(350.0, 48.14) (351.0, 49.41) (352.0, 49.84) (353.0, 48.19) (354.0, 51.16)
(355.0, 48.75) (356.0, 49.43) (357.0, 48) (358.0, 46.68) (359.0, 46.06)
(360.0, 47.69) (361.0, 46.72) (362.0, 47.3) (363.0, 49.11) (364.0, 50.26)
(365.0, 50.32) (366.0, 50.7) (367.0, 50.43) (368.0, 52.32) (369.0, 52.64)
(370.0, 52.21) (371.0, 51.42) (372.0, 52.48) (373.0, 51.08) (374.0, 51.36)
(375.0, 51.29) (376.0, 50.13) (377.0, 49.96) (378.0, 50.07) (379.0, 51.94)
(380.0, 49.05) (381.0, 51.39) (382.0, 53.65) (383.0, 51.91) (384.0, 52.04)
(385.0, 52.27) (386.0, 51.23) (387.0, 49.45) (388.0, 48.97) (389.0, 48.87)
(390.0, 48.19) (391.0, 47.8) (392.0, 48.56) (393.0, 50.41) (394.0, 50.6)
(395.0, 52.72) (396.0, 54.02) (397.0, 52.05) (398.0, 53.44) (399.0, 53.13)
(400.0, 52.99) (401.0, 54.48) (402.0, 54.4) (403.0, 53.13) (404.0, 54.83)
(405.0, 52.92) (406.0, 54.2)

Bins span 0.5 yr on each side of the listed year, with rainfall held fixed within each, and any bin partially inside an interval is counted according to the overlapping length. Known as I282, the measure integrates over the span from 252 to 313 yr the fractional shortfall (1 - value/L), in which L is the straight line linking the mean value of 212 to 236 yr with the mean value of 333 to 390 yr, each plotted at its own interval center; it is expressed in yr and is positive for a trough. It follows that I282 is 6.7 yr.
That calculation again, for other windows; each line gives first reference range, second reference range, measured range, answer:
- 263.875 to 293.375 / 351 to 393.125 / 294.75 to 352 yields -2.8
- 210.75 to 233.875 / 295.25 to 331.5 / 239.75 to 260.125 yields 3.7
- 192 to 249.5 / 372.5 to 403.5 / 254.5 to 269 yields 4.8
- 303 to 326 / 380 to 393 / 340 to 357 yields -0.3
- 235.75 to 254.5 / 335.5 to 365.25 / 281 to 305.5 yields -2.2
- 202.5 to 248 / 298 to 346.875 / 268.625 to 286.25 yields 1.9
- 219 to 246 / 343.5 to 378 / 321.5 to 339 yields 0.5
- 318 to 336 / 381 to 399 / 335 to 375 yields -1.0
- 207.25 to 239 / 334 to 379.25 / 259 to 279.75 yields 5.3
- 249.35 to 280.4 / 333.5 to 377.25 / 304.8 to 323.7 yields -1.8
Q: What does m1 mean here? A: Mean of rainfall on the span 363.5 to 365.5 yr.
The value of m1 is 50.3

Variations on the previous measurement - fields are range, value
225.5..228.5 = 41.1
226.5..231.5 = 41.9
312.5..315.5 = 45.4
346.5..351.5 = 47.8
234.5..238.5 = 41.9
